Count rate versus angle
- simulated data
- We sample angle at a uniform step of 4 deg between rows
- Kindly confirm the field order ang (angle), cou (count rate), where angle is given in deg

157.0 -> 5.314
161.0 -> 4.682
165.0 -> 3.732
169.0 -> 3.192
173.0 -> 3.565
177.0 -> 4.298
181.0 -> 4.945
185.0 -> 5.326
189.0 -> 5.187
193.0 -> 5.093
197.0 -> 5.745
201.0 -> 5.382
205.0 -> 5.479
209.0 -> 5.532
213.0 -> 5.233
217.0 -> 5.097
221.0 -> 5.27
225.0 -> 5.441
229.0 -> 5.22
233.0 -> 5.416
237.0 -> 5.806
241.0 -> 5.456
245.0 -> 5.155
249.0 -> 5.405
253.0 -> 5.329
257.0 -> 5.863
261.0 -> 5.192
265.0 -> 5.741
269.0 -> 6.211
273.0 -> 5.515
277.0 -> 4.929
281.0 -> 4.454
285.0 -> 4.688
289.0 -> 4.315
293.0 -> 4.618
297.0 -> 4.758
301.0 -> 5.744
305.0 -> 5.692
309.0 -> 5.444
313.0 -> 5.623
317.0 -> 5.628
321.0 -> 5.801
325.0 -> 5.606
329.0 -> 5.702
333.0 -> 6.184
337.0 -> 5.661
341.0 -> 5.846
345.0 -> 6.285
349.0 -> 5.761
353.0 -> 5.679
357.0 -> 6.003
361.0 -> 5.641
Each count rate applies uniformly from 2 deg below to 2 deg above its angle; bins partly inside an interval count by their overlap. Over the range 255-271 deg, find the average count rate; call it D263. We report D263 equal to 5.75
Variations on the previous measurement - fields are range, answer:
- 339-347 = 6.07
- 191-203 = 5.41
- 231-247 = 5.46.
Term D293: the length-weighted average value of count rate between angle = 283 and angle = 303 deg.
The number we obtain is 4.82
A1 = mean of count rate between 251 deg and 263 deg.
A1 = 5.46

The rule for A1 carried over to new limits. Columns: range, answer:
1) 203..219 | 5.34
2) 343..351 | 6.02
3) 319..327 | 5.7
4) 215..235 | 5.29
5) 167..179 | 3.69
